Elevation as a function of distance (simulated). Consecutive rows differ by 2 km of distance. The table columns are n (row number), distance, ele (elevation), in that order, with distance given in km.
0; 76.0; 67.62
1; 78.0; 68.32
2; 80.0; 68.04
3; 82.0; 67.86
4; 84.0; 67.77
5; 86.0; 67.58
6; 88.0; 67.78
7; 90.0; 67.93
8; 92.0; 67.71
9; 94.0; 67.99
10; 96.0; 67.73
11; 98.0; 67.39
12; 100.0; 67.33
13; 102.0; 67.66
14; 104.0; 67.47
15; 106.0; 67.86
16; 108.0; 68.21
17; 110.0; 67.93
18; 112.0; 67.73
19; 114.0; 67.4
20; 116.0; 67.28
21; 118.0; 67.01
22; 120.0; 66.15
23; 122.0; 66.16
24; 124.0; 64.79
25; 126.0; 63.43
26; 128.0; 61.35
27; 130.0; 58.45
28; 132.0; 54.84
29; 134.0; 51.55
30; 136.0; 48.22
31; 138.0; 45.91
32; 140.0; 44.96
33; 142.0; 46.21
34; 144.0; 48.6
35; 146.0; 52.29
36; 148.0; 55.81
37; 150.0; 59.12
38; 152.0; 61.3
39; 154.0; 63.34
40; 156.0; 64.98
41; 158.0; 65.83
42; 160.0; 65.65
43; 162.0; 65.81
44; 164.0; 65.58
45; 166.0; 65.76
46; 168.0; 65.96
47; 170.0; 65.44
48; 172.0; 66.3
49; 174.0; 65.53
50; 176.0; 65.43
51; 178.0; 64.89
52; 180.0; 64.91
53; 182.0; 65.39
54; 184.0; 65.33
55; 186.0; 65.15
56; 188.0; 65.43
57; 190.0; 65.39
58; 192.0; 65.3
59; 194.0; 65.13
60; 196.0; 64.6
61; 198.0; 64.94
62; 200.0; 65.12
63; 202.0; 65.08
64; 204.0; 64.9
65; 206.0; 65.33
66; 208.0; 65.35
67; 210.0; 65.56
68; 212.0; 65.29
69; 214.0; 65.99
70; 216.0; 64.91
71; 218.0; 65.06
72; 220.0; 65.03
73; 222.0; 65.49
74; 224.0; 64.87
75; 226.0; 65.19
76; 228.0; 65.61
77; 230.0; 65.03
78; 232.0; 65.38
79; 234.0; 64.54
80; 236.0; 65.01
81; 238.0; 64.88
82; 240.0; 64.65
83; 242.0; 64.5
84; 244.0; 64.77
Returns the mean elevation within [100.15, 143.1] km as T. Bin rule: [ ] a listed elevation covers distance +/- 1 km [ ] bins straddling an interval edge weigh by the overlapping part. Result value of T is 61.1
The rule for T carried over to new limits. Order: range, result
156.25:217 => 65.4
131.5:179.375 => 59.2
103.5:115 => 67.8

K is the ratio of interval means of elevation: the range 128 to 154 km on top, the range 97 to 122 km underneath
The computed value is 0.8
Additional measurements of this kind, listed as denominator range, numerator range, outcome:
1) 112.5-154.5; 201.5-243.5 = 1.13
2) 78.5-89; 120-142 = 0.83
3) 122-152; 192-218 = 1.19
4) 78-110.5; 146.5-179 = 0.94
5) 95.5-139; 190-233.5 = 1.03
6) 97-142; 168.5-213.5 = 1.06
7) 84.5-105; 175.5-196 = 0.96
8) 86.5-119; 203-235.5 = 0.96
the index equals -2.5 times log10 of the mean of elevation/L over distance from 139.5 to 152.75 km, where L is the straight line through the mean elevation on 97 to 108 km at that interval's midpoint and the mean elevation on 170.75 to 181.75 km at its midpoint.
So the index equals 0.248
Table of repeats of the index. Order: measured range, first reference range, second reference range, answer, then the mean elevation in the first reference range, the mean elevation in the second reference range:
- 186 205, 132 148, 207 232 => -0.082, 49.1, 65.3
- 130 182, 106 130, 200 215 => 0.107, 65.9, 65.3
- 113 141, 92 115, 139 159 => 0.052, 67.7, 56.2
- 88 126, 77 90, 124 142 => -0.104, 67.9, 53.8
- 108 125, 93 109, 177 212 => 0.006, 67.7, 65.2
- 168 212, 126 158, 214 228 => -0.070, 55.1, 65.2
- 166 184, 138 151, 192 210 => -0.123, 50.8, 65.1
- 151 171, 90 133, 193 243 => 0.009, 65.9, 65.1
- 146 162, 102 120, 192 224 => 0.078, 67.5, 65.2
